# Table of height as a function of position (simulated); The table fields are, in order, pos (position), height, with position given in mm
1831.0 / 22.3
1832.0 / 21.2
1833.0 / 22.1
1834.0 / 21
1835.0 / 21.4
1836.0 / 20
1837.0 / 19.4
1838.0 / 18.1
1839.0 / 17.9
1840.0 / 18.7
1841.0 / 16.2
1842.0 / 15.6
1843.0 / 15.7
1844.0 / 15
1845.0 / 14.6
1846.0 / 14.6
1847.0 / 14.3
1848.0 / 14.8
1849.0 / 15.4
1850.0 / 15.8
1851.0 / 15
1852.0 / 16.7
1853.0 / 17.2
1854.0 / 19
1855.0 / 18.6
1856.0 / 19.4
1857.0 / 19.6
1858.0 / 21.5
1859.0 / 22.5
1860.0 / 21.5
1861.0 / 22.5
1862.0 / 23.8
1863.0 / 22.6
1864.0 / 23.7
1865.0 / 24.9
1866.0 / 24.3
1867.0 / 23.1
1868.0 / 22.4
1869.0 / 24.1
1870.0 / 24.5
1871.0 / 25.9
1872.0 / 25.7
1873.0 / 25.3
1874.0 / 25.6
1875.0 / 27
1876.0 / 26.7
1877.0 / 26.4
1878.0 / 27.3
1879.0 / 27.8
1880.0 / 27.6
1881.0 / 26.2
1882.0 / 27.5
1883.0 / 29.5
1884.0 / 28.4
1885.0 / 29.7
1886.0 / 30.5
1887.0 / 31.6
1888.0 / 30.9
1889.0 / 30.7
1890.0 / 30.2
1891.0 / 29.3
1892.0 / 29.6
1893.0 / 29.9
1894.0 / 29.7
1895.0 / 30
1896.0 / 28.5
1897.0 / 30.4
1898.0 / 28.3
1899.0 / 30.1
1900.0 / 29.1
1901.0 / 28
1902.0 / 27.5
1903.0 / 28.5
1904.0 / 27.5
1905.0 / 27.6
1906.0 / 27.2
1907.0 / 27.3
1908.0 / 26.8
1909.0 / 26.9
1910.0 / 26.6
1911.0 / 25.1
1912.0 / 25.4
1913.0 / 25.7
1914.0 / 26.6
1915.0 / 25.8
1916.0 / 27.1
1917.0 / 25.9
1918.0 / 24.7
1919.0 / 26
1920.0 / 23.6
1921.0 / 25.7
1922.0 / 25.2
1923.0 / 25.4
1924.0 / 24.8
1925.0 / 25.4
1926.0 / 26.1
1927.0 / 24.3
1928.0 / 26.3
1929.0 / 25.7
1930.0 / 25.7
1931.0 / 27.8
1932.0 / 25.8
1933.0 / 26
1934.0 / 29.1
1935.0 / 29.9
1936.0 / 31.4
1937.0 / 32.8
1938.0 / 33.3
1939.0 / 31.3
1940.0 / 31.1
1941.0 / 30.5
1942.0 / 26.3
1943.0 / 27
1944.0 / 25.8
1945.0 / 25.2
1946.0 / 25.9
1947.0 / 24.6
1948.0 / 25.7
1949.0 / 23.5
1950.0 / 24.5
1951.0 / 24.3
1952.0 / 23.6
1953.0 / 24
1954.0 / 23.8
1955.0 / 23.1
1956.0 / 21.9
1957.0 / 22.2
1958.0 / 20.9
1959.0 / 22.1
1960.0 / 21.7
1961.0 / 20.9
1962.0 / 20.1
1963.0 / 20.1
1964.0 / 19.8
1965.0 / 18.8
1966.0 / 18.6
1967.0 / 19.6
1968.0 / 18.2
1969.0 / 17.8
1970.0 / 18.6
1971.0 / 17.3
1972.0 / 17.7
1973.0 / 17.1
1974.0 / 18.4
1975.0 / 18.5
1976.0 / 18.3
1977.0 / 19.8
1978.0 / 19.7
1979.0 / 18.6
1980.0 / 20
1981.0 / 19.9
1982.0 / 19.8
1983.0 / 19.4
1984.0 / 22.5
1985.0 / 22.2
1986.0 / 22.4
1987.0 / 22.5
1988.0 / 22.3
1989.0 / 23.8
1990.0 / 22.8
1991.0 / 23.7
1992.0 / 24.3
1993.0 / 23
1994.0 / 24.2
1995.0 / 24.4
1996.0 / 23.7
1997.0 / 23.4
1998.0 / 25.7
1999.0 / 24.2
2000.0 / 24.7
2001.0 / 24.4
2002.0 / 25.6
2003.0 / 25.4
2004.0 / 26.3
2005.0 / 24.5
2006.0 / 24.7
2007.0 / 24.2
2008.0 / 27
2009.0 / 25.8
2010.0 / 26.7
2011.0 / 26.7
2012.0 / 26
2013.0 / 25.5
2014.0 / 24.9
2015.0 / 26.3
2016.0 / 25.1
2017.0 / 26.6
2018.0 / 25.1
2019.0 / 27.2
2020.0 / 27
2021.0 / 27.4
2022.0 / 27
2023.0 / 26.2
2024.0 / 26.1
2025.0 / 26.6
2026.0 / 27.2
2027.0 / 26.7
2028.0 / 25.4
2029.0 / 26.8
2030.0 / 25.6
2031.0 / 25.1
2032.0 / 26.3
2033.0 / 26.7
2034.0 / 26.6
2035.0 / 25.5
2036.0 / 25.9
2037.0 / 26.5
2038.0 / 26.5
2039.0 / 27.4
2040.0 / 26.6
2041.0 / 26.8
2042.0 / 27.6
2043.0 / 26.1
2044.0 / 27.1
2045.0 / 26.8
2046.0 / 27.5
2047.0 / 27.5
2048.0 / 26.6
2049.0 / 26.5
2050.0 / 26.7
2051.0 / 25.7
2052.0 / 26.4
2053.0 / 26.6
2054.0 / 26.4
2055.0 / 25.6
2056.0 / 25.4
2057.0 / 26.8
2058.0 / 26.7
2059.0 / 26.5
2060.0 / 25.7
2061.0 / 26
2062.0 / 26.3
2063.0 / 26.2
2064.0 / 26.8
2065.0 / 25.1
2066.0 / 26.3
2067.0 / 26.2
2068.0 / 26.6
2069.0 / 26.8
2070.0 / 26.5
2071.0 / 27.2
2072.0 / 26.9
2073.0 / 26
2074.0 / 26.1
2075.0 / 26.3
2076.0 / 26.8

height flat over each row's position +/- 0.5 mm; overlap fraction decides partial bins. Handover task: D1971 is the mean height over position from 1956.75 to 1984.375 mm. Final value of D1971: 19.5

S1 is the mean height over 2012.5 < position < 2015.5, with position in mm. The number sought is 25.6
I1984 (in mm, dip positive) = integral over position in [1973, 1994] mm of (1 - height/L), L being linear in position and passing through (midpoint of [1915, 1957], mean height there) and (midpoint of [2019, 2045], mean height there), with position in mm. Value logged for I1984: 4.2 mm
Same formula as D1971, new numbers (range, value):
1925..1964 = 25.6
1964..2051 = 24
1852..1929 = 26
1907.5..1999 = 23.8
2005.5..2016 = 25.7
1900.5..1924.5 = 26.3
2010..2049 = 26.4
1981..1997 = 22.7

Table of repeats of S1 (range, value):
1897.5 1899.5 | 29.2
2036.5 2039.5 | 26.8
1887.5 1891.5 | 30.3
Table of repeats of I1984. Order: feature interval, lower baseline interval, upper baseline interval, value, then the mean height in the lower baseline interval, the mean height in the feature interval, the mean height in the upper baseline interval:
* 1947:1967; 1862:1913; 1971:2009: 1.6 mm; 27.3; 22.1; 22.4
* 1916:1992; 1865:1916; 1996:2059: 9.6 mm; 27.5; 23.5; 26.1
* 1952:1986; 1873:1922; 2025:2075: 8.8 mm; 27.7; 20.1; 26.4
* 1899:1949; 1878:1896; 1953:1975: -4.7 mm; 29.3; 27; 20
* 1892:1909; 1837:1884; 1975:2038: -4.8 mm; 21.4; 28.5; 24.5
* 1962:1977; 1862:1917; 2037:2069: 4.6 mm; 27.3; 18.6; 26.5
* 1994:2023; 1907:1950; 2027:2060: 1.1 mm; 26.7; 25.5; 26.4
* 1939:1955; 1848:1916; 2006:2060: 0.0 mm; 25.5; 25.8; 26.3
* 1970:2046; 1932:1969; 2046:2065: 3.9 mm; 24.6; 24.3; 26.4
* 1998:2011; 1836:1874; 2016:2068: -0.1 mm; 19.8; 25.4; 26.4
